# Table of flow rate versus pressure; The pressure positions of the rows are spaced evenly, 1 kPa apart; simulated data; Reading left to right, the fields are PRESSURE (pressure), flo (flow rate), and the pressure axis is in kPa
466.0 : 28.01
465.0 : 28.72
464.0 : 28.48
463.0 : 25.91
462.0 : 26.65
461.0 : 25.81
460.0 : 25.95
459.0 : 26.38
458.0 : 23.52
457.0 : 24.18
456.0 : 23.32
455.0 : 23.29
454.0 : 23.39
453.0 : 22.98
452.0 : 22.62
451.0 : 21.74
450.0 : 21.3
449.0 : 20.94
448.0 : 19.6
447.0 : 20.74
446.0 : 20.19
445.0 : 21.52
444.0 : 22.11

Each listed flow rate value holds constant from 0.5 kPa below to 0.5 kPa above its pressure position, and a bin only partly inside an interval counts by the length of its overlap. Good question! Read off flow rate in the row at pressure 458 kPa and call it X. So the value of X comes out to 23.52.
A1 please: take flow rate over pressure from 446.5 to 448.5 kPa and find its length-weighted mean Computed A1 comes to 20.2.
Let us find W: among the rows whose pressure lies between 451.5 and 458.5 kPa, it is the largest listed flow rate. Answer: 24.18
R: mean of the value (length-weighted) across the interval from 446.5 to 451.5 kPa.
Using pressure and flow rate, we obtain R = 20.9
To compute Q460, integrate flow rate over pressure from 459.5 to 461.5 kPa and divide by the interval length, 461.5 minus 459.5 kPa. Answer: 25.9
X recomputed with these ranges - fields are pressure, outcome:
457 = 24.18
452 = 22.62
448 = 19.6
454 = 23.39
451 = 21.74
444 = 22.11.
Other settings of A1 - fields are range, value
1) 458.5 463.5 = 26.1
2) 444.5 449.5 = 20.6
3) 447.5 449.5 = 20.3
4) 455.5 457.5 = 23.8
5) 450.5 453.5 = 22.4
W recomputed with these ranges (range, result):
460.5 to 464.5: 28.48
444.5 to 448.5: 21.52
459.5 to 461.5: 25.95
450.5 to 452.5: 22.62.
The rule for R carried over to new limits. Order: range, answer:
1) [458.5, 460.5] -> 26.2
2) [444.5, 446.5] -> 20.9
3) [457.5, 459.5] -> 24.9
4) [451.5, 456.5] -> 23.1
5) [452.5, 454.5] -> 23.2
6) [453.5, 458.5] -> 23.5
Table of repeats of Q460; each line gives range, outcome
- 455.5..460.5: 24.7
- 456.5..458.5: 23.9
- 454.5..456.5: 23.3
